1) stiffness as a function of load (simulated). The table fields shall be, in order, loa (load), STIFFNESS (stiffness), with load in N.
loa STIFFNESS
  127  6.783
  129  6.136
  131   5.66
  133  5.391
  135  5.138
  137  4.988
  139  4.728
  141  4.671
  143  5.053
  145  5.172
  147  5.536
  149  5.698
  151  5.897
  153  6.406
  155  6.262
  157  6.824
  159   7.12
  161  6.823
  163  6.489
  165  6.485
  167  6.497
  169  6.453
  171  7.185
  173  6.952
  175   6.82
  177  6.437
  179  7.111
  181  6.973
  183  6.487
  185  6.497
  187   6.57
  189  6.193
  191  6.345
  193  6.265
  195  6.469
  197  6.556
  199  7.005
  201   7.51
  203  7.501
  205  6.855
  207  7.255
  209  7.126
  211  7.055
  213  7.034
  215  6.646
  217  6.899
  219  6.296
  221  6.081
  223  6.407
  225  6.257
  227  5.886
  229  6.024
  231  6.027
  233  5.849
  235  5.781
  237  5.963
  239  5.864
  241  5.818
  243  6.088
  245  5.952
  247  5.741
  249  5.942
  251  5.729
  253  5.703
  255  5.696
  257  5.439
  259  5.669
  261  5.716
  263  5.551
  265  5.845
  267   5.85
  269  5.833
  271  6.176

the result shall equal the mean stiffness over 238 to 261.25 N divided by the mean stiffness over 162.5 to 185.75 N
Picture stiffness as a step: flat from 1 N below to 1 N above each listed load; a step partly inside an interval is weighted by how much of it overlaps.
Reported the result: 0.9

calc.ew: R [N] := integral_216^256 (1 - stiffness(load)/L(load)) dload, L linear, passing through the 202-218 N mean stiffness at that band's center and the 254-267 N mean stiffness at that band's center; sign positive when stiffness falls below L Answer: 2.10 N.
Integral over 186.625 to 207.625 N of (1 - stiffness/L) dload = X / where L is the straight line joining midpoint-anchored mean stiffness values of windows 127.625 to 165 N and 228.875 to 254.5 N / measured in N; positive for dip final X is -3.3 N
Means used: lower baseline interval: 5.81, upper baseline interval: 5.87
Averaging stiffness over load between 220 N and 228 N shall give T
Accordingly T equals 6.16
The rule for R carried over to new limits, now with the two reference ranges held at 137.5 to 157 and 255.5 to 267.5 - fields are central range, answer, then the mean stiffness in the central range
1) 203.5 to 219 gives -3.7 N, 6.95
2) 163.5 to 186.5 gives -4.7 N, 6.71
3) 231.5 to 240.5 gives -0.4 N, 5.87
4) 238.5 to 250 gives -0.5 N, 5.9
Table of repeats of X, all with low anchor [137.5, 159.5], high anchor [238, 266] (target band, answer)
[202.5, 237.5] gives -4.5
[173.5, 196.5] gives -3.4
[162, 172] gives -1.6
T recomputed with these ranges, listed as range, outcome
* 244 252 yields 5.84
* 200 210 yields 7.25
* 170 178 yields 6.85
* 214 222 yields 6.48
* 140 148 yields 5.11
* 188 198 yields 6.37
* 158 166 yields 6.73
